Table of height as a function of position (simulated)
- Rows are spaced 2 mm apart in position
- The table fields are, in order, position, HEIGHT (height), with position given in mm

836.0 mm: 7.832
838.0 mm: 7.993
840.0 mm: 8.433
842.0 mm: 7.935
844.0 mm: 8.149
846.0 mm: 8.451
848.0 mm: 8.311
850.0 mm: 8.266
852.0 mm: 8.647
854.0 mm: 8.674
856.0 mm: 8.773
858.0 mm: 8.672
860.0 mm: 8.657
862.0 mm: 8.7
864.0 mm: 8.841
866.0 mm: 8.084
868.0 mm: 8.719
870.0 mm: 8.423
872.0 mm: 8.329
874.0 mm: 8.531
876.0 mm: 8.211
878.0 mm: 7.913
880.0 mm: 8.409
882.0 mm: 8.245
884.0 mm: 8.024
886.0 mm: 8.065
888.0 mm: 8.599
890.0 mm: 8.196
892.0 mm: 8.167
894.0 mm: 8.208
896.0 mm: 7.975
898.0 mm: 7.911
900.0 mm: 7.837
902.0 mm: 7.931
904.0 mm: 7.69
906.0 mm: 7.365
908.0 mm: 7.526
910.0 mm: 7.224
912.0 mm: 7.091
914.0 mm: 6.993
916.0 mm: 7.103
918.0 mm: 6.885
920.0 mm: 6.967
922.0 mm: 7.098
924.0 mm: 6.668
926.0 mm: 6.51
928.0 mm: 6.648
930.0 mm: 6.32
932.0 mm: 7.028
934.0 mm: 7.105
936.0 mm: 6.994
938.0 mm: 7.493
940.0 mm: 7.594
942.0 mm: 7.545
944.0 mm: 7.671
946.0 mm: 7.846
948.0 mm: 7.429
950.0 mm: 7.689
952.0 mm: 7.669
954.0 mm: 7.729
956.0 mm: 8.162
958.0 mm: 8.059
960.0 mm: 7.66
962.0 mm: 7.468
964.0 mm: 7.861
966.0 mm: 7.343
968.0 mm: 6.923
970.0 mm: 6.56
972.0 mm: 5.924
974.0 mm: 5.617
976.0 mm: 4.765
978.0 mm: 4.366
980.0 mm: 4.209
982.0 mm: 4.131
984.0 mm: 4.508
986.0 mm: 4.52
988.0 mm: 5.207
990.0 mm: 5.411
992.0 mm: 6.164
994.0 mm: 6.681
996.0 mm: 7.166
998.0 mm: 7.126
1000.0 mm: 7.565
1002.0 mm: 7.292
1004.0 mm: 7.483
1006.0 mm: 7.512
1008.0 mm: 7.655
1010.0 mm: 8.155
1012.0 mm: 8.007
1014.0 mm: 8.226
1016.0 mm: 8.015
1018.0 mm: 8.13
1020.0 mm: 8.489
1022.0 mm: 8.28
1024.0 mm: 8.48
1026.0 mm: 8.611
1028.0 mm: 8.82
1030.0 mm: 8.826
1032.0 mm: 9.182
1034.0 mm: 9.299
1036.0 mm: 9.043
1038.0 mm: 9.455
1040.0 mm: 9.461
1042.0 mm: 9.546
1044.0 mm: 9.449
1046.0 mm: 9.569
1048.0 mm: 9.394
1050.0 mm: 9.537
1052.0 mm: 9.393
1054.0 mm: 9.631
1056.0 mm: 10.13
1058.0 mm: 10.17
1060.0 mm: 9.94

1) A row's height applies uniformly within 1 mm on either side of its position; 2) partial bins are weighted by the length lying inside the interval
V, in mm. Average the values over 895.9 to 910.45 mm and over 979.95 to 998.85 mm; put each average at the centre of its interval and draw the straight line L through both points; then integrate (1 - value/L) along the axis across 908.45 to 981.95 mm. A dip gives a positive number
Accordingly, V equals -3.07 mm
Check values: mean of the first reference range 7.68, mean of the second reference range 5.57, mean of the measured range 6.92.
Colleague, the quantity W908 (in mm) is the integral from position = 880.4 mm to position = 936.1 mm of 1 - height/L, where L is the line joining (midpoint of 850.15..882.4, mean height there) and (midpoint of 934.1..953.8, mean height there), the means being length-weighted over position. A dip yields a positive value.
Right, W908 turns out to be 3.7 mm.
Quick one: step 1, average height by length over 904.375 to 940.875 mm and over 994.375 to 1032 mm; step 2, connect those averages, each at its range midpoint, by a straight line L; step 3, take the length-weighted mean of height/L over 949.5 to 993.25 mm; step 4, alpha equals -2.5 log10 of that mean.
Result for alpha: 0.201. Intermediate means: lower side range 7.04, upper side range 8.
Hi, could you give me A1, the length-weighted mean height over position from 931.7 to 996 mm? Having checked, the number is 6.61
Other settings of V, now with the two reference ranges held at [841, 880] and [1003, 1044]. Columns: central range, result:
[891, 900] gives 0.4 mm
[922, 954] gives 4.8 mm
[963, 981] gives 5.4 mm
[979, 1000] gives 7.2 mm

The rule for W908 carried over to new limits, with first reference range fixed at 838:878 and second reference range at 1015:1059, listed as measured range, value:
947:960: 1.5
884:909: 1.8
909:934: 5.2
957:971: 2.3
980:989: 4.4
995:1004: 1.7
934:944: 1.5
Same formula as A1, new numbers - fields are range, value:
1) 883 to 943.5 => 7.43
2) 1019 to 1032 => 8.63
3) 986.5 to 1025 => 7.39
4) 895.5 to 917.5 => 7.49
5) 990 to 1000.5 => 6.76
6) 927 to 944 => 7.12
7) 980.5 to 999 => 5.62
